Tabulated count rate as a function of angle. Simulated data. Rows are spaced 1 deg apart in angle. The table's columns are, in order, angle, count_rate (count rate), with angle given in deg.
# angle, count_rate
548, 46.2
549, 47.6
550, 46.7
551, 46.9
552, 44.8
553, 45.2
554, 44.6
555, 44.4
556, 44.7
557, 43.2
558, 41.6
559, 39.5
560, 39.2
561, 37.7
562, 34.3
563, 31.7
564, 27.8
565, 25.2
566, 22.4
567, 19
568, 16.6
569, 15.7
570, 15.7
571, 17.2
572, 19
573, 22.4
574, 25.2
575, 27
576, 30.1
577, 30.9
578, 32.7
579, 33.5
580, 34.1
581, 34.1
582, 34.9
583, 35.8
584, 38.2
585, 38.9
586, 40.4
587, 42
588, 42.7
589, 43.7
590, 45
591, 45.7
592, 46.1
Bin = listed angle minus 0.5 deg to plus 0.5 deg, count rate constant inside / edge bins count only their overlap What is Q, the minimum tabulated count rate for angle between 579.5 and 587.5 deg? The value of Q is 34.1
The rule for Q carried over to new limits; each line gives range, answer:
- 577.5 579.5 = 32.7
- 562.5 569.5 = 15.7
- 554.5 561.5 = 37.7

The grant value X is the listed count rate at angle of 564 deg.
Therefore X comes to 27.8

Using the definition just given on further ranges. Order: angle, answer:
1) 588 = 42.7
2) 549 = 47.6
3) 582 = 34.9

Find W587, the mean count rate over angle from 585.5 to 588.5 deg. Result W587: 41.7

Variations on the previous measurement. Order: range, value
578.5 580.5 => 33.8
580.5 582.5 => 34.5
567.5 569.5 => 16.1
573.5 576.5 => 27.4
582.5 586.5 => 38.3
